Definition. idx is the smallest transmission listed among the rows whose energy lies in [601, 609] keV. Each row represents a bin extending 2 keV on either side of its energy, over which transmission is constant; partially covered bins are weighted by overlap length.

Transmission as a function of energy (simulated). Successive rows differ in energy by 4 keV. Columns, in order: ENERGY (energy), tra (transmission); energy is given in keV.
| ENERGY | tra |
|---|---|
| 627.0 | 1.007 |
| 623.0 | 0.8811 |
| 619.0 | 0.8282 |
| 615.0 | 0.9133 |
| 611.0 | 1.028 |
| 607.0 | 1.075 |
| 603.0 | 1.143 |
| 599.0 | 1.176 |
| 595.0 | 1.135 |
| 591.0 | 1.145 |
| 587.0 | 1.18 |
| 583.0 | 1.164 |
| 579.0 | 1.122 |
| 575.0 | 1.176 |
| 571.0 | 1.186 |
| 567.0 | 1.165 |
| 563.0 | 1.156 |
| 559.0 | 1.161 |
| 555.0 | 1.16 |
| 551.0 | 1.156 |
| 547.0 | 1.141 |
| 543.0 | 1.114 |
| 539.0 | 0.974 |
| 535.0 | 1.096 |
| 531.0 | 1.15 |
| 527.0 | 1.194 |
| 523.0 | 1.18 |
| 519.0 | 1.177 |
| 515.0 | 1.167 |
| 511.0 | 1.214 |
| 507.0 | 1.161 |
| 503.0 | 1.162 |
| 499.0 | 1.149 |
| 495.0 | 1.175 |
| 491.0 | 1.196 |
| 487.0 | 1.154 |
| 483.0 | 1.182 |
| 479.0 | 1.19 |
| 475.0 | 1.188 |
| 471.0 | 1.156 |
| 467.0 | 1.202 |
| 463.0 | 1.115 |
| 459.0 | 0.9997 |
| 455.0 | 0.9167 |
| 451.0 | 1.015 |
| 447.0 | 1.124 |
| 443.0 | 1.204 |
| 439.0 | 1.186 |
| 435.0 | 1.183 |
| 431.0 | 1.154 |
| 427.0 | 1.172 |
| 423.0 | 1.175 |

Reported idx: 1.075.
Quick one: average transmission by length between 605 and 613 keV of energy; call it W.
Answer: 1.05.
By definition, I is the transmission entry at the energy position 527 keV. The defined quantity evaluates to 1.194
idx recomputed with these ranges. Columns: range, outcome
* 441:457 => 0.9167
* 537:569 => 0.974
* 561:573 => 1.156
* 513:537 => 1.096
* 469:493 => 1.154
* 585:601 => 1.135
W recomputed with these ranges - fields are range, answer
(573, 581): 1.15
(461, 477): 1.17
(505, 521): 1.18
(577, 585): 1.14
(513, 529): 1.18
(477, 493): 1.18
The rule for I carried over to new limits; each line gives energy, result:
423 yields 1.175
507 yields 1.161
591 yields 1.145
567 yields 1.165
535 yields 1.096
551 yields 1.156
